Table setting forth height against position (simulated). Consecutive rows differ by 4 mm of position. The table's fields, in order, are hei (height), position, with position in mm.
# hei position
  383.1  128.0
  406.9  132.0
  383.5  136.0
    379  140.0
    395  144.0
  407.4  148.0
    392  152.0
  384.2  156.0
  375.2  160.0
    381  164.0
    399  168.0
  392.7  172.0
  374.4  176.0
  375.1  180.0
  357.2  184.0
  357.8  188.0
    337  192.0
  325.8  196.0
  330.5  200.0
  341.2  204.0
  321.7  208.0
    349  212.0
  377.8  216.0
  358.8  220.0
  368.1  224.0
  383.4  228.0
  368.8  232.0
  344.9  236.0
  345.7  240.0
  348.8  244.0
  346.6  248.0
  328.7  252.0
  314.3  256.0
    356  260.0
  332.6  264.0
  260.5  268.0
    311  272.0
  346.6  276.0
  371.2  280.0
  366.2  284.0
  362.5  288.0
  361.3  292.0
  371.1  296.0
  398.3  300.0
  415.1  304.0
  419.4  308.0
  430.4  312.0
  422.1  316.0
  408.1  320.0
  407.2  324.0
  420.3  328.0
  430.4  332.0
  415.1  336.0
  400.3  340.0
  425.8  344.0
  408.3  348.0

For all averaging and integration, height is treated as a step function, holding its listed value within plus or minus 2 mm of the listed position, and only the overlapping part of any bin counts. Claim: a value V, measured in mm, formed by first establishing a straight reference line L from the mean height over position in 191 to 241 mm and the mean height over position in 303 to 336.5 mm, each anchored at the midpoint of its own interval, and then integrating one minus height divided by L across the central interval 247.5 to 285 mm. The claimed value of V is 5.1 mm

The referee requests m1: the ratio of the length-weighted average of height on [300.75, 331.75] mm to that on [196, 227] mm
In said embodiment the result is 1.2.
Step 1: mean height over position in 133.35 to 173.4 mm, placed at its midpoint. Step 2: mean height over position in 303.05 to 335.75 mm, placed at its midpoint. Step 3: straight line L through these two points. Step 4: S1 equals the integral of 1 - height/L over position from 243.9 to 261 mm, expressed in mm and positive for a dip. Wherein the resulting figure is 2.9 mm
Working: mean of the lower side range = 389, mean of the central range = 337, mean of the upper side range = 419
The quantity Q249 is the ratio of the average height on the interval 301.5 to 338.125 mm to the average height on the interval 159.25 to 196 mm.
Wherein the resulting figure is 1.13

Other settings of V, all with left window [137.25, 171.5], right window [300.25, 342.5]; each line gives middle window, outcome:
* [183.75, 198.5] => 1.96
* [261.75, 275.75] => 3.42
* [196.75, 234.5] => 4.23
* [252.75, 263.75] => 1.95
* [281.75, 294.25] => 1.43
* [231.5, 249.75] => 2.42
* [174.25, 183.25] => 0.48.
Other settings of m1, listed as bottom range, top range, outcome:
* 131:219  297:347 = 1.12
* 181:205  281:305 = 1.10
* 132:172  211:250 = 0.92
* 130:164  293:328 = 1.05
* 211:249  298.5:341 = 1.16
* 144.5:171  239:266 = 0.87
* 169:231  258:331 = 1.05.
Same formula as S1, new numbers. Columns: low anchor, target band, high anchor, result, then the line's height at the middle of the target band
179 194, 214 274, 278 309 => 4.3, 370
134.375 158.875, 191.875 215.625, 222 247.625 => 2.1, 370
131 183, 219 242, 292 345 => 2.1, 398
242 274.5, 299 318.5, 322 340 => -1.5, 388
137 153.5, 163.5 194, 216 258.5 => 0.6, 378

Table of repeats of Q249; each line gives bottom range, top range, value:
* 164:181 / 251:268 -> 0.84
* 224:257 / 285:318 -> 1.13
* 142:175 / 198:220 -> 0.88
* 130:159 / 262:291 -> 0.86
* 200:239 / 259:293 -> 0.96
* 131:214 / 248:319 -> 0.98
